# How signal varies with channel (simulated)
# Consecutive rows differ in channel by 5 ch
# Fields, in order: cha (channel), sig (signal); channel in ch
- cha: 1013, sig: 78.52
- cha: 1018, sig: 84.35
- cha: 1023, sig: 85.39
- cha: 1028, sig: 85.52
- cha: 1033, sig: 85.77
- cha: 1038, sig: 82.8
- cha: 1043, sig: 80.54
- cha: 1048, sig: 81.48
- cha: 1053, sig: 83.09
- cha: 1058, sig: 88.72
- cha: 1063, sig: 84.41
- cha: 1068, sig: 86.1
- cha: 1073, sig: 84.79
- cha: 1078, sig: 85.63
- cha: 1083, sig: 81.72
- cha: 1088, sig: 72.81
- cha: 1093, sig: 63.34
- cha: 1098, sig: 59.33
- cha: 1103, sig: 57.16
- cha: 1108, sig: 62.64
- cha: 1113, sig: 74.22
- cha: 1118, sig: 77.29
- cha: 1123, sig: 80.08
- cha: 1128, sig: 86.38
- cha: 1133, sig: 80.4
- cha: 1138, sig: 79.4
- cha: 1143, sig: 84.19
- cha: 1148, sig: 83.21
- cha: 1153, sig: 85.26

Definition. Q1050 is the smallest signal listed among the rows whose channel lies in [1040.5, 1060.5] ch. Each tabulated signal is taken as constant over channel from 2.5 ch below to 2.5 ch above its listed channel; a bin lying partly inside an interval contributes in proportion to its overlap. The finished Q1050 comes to 80.54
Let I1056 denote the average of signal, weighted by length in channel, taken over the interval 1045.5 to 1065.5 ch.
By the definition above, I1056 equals 84.4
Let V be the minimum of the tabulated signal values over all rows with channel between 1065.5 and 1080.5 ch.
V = 84.79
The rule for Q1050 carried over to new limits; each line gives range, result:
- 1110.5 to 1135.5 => 74.22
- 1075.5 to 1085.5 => 81.72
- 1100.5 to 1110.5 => 57.16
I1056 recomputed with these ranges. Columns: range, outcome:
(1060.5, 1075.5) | 85.1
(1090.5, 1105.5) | 59.9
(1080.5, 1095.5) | 72.6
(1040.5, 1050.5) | 81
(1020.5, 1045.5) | 84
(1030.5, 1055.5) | 82.7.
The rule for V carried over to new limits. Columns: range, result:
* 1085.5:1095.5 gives 63.34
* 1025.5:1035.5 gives 85.52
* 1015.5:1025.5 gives 84.35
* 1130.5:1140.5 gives 79.4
